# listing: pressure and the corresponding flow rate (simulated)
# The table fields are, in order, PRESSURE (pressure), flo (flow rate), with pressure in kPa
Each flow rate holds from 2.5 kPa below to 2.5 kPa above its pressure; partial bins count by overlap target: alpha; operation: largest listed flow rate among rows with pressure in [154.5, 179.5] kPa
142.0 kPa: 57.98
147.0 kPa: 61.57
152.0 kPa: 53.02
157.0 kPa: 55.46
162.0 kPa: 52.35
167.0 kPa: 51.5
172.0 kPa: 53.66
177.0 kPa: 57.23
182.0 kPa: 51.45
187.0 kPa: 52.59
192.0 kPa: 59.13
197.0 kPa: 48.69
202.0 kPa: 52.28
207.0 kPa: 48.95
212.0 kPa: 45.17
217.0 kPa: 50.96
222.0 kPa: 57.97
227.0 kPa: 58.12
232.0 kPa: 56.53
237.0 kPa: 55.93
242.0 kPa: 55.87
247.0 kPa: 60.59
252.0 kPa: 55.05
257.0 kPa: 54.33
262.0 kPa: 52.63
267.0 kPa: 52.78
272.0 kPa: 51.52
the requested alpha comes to 57.23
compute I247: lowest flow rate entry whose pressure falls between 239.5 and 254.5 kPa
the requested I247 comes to 55.05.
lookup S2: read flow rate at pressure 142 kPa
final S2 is 57.98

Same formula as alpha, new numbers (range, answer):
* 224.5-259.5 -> 60.59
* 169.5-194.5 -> 59.13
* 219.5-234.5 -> 58.12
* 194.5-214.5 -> 52.28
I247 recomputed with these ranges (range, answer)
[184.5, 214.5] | 45.17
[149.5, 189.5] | 51.45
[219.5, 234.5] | 56.53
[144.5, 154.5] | 53.02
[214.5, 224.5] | 50.96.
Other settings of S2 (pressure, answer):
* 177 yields 57.23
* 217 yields 50.96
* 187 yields 52.59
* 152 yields 53.02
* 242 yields 55.87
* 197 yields 48.69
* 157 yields 55.46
